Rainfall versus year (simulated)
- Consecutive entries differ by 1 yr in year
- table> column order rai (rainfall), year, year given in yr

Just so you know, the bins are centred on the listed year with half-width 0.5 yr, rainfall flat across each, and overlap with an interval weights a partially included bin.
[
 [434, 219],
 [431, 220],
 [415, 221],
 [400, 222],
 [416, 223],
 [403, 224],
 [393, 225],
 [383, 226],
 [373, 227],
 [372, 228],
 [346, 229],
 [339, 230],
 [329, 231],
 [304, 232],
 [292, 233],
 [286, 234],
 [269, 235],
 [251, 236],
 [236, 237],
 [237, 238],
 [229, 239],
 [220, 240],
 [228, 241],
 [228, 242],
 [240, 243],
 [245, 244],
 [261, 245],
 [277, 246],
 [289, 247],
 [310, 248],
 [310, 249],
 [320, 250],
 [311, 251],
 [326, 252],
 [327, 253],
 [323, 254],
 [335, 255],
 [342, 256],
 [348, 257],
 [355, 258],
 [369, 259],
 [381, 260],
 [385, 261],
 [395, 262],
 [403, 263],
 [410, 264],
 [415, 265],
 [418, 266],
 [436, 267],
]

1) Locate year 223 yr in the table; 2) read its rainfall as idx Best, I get 416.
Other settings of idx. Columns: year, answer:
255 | 335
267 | 436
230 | 339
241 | 228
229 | 346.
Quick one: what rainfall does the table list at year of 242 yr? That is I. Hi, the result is 228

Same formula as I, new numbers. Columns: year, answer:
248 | 310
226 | 383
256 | 342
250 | 320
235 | 269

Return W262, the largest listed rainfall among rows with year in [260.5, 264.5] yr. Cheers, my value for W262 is 410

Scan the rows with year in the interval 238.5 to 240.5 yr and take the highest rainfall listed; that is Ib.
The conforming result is 229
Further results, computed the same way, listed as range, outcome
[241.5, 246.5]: 277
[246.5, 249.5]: 310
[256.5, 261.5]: 385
